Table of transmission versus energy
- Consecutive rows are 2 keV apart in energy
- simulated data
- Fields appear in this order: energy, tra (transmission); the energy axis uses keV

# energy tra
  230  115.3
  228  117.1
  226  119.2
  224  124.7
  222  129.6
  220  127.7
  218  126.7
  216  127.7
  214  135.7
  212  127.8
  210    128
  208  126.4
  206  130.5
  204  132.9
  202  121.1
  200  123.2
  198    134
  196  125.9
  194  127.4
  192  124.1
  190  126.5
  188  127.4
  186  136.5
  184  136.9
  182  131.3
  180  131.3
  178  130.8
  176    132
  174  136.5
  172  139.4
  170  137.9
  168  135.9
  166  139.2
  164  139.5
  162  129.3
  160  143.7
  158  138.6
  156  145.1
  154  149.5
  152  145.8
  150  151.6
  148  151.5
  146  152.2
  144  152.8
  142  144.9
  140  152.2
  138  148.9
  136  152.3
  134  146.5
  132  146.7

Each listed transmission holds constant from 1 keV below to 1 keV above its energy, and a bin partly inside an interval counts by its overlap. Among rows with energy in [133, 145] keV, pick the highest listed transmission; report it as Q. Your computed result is 152.8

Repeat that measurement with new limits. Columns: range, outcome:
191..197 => 127.4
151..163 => 149.5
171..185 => 139.4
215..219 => 127.7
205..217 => 135.7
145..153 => 152.2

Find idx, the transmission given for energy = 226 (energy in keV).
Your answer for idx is 119.2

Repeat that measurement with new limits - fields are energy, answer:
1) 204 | 132.9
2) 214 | 135.7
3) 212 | 127.8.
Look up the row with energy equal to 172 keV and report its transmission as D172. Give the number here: 139.4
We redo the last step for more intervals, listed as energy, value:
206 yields 130.5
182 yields 131.3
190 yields 126.5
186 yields 136.5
